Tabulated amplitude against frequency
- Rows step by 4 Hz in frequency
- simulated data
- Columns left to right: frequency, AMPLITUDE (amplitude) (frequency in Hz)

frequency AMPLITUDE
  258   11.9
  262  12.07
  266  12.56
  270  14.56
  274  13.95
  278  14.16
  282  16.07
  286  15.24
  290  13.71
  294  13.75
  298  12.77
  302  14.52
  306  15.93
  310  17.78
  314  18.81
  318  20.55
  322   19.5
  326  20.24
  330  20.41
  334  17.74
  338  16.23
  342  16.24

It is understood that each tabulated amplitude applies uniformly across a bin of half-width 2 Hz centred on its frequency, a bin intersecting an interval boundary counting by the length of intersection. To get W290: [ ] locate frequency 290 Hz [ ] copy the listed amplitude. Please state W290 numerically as 13.71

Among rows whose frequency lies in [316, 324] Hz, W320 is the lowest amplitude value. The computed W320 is 19.5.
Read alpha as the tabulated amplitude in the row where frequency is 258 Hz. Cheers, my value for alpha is 11.9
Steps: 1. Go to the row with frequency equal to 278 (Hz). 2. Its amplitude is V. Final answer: 14.16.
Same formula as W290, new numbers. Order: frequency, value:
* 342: 16.24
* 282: 16.07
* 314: 18.81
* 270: 14.56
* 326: 20.24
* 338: 16.23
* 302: 14.52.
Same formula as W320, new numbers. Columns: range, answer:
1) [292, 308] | 12.77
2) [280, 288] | 15.24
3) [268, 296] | 13.71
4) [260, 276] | 12.07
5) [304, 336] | 15.93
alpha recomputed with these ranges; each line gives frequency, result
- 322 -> 19.5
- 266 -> 12.56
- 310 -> 17.78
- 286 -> 15.24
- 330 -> 20.41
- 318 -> 20.55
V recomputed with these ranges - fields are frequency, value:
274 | 13.95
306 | 15.93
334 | 17.74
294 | 13.75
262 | 12.07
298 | 12.77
